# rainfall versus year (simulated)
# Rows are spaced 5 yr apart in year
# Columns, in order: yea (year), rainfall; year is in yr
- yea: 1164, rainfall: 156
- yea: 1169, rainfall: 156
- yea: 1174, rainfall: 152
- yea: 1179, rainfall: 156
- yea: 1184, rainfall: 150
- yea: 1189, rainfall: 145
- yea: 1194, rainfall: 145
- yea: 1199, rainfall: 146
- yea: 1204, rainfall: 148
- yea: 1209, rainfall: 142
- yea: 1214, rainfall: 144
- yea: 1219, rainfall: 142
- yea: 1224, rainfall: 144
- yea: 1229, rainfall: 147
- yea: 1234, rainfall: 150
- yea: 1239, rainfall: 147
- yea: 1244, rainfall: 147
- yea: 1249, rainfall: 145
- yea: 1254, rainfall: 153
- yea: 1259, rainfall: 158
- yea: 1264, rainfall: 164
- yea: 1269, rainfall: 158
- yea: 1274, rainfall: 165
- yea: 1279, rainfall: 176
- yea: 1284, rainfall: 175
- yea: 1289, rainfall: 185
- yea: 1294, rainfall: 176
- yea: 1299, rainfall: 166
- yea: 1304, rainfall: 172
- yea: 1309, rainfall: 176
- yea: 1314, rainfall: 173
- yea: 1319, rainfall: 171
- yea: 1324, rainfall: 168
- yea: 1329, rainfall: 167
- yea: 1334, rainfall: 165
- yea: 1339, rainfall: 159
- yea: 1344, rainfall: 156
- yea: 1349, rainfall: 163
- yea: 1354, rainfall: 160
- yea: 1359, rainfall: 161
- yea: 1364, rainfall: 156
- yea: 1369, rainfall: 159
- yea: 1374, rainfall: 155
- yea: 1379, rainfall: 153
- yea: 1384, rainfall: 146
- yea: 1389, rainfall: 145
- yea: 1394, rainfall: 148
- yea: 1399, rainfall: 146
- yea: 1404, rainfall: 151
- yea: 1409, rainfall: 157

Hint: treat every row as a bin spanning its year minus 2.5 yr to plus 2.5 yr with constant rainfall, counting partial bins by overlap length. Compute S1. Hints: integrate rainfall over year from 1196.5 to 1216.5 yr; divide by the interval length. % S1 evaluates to 145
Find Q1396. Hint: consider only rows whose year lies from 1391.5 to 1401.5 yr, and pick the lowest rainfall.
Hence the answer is 146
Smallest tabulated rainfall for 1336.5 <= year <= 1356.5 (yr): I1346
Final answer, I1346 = 156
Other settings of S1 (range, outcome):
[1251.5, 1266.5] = 158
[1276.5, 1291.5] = 179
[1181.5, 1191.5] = 148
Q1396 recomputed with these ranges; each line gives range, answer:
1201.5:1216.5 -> 142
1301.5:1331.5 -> 167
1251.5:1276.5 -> 153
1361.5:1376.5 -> 155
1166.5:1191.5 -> 145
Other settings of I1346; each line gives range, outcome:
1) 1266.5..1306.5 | 158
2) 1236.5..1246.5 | 147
